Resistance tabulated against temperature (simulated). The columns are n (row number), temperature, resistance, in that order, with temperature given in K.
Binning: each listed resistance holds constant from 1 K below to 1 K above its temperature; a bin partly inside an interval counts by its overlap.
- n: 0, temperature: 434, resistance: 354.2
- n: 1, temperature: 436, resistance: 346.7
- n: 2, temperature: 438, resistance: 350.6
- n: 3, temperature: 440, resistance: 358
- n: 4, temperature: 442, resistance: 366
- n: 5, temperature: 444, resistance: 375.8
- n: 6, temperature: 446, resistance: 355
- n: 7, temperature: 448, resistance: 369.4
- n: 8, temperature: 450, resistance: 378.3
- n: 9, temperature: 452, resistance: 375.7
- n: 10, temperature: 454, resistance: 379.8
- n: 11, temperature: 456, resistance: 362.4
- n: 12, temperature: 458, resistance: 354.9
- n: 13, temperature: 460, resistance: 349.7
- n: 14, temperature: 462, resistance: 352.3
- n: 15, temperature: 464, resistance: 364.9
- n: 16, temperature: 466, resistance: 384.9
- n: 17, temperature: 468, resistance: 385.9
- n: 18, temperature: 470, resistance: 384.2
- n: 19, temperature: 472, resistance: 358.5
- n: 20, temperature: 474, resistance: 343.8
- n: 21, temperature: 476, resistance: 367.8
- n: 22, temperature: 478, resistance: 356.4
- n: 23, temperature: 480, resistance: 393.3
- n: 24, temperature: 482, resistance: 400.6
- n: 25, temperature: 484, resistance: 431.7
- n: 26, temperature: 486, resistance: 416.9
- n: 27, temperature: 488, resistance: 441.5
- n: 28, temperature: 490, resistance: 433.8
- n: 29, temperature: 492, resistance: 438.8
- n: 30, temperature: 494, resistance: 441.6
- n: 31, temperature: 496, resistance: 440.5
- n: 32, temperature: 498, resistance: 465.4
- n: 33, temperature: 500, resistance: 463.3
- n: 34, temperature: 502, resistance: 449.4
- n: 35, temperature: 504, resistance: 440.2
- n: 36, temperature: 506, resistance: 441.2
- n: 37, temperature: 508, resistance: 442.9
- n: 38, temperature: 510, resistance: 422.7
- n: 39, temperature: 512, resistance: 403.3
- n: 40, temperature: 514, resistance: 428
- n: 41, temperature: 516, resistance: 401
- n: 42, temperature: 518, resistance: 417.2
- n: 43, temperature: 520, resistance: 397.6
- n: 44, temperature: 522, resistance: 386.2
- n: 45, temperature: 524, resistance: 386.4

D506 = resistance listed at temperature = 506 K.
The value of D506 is 441.2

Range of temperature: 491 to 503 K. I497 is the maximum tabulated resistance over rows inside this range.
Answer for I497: 465.4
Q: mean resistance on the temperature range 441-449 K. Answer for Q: 367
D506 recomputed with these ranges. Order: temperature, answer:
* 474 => 343.8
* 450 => 378.3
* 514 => 428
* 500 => 463.3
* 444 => 375.8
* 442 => 366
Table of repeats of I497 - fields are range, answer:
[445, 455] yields 379.8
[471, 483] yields 400.6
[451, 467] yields 384.9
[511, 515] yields 428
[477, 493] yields 441.5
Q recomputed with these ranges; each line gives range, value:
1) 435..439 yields 349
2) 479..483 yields 397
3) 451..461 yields 364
